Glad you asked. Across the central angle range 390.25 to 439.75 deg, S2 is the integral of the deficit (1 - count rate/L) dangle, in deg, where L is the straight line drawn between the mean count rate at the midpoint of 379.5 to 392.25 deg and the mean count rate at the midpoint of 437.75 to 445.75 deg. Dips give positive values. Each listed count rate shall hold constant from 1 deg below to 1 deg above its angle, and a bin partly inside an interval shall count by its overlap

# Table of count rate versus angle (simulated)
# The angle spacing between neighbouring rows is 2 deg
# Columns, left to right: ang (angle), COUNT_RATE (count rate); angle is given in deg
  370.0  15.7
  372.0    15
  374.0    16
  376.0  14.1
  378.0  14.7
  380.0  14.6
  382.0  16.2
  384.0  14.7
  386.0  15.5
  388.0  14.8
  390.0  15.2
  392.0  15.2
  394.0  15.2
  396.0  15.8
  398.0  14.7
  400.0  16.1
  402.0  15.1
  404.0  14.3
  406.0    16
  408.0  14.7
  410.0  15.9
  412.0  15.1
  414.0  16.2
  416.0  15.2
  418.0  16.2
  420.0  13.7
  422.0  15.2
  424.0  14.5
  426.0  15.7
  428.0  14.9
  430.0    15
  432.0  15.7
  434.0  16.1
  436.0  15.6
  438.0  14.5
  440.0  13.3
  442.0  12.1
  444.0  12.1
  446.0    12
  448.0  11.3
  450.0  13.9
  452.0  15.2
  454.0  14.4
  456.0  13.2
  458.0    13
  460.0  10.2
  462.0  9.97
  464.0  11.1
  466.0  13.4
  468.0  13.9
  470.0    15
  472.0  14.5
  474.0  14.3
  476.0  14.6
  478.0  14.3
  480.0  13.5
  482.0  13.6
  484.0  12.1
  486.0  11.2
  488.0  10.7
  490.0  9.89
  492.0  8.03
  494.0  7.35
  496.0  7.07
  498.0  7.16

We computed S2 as -4.8 deg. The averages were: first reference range 15.2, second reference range 12.8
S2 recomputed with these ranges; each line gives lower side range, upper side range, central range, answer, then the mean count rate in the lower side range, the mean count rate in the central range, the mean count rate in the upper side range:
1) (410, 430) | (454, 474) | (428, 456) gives 0.2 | 15.2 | 13.9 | 12.9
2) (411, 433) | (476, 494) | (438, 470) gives 1.5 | 15.2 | 12.7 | 11.6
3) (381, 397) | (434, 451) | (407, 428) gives -1.5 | 15.3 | 15.2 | 13.3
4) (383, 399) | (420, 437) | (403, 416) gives -0.1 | 15.1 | 15.4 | 15.2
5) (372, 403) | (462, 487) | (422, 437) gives -1.1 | 15.2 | 15.3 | 13.3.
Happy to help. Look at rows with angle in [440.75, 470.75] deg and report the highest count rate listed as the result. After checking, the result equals 15.2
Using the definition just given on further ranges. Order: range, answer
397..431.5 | 16.2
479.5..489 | 13.6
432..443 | 16.1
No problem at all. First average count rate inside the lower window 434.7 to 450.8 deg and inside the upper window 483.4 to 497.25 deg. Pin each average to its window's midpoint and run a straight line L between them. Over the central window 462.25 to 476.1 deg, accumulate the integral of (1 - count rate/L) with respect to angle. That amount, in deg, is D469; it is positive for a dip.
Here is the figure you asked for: -3.2 deg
